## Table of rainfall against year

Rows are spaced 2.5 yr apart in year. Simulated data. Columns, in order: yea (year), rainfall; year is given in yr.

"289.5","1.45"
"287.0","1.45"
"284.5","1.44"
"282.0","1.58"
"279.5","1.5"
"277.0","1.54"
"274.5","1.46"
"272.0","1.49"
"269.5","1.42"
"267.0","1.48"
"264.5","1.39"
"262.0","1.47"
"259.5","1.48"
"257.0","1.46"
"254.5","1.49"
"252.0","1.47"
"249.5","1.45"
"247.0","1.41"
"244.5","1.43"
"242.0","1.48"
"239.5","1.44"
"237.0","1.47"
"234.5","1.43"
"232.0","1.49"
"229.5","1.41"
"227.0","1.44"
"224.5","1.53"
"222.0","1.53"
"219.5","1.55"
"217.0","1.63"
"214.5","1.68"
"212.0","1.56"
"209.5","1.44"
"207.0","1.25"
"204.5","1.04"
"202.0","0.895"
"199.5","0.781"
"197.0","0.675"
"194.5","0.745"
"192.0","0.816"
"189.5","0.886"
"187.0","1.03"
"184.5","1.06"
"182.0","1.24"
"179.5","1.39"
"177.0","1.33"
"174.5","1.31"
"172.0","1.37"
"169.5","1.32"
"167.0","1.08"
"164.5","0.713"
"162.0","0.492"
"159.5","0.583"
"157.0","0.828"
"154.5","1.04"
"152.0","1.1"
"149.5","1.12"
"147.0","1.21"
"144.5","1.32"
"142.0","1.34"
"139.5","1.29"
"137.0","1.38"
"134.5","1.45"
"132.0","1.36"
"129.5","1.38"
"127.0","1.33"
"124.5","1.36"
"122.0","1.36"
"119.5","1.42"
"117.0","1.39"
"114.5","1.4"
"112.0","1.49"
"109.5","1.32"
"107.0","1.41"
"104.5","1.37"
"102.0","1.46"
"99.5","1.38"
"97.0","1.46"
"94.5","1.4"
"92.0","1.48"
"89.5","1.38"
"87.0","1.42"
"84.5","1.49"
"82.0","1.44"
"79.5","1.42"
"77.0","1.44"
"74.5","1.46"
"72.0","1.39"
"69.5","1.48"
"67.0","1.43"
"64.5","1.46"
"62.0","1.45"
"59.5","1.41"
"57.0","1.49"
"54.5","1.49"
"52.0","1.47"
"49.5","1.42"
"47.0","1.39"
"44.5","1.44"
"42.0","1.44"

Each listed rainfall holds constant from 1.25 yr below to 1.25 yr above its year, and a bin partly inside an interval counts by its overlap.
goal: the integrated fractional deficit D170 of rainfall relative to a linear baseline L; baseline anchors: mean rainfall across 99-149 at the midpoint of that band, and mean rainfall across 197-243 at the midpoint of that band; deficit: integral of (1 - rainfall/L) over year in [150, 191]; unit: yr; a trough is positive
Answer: 9.6 yr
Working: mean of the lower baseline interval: 1.37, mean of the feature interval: 1.05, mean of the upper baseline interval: 1.37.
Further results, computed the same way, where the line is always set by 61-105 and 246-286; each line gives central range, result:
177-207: 9.7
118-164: 8.4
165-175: 1.6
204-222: -0.1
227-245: 0.2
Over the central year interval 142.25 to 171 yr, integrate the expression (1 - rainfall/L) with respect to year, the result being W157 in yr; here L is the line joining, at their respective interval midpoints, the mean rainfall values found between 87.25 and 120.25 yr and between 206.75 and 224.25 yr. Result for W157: 9.2 yr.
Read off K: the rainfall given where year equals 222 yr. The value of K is 1.53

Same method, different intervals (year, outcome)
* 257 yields 1.46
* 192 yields 0.816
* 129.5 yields 1.38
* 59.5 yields 1.41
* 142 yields 1.34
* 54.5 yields 1.49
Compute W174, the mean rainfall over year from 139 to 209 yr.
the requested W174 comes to 1.05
